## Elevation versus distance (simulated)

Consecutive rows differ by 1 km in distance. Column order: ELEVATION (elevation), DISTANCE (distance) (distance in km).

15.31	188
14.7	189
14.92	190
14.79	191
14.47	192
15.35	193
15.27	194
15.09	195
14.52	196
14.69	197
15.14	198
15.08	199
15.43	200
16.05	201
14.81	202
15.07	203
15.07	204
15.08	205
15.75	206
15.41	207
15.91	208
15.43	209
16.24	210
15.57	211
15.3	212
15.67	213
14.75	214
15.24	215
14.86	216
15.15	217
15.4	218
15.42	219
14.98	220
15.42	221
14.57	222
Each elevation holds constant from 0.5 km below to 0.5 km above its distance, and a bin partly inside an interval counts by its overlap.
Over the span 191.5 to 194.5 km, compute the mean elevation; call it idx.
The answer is 15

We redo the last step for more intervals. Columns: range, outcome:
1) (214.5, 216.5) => 15.1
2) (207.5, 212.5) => 15.7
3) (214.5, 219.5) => 15.2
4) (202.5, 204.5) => 15.1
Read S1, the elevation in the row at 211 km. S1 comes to 15.57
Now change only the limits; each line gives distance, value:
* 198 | 15.14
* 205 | 15.08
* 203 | 15.07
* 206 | 15.75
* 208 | 15.91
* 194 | 15.27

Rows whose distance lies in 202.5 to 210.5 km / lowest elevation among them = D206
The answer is 15.07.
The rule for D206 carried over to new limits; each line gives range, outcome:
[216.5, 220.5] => 14.98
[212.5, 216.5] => 14.75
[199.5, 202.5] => 14.81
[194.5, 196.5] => 14.52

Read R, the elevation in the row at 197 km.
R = 14.69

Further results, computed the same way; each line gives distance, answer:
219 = 15.42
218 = 15.4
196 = 14.52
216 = 14.86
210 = 16.24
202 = 14.81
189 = 14.7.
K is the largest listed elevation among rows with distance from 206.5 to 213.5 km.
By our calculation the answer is 16.24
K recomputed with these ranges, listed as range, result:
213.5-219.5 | 15.42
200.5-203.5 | 16.05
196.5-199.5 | 15.14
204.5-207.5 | 15.75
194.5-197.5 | 15.09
